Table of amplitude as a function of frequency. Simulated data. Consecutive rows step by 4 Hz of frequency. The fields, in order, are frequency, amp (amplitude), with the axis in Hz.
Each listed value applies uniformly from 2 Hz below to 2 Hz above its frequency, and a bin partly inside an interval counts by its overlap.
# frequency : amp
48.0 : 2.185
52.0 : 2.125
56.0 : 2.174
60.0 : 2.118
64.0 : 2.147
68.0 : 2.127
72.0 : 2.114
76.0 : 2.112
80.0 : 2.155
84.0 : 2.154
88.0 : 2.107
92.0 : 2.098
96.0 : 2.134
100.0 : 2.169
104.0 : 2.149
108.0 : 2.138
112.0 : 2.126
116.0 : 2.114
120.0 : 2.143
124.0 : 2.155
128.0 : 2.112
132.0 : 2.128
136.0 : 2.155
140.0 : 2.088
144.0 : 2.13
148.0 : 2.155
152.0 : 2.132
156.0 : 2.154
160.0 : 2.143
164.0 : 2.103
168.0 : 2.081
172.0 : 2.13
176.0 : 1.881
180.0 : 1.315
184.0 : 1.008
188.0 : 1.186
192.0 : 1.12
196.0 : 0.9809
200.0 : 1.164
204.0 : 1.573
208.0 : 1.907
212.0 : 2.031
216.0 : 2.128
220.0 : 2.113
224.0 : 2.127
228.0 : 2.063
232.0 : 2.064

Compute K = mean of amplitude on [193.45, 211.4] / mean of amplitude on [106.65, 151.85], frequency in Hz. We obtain 0.68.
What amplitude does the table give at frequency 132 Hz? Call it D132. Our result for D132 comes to 2.128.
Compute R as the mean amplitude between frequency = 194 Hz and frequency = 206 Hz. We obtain 1.24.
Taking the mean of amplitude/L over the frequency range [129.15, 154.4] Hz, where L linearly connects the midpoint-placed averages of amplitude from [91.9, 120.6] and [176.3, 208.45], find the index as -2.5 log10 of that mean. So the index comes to -0.19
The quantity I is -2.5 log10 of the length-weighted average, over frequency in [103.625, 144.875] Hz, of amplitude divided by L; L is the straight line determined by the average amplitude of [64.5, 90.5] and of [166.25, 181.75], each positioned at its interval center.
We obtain -0.070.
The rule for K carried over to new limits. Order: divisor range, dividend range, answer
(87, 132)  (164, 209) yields 0.71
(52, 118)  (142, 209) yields 0.80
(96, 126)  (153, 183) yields 0.91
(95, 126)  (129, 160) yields 1.00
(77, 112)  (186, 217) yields 0.70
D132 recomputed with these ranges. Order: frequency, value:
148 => 2.155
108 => 2.138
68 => 2.127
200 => 1.164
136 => 2.155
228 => 2.063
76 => 2.112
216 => 2.128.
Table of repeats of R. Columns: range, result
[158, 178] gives 2.07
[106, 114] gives 2.13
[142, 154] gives 2.14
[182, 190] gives 1.1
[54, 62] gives 2.15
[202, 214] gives 1.84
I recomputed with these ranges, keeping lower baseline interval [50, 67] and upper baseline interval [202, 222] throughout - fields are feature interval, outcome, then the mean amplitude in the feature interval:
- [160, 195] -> 0.23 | 1.62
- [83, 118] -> -0.02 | 2.13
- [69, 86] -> -0.01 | 2.13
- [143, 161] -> -0.06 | 2.14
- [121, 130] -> -0.04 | 2.13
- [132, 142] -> -0.04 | 2.12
